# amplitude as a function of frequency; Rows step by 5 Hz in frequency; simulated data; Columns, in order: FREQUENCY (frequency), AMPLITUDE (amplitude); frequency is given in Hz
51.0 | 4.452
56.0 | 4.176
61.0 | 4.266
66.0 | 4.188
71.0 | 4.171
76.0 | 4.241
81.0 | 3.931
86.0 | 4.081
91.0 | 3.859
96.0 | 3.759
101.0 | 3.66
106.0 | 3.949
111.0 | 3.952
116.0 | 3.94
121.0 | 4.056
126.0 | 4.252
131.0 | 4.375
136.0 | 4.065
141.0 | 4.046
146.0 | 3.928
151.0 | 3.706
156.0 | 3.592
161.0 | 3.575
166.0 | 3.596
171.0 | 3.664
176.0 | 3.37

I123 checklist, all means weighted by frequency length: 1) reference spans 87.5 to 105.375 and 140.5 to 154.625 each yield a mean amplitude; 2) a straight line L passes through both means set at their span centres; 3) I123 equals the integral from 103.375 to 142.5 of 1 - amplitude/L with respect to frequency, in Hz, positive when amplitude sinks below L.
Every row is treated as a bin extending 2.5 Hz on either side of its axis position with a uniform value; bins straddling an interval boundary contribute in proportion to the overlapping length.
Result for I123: -2.6 Hz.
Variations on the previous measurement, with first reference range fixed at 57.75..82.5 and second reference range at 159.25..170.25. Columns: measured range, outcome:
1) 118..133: -1.5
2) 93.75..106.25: 0.7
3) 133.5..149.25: -1.1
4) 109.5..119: -0.1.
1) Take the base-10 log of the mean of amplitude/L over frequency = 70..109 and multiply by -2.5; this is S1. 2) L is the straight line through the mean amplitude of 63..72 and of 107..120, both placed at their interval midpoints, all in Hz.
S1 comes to 0.04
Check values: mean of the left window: 4.19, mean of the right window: 3.96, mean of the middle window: 3.95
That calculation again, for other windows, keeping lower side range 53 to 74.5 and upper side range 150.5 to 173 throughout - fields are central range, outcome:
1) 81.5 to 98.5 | 0.04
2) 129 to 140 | -0.11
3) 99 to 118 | 0.02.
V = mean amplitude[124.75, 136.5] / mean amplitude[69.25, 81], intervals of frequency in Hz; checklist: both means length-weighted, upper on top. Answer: 1.03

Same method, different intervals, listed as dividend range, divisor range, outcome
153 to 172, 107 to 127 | 0.90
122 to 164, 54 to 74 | 0.94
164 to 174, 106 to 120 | 0.91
